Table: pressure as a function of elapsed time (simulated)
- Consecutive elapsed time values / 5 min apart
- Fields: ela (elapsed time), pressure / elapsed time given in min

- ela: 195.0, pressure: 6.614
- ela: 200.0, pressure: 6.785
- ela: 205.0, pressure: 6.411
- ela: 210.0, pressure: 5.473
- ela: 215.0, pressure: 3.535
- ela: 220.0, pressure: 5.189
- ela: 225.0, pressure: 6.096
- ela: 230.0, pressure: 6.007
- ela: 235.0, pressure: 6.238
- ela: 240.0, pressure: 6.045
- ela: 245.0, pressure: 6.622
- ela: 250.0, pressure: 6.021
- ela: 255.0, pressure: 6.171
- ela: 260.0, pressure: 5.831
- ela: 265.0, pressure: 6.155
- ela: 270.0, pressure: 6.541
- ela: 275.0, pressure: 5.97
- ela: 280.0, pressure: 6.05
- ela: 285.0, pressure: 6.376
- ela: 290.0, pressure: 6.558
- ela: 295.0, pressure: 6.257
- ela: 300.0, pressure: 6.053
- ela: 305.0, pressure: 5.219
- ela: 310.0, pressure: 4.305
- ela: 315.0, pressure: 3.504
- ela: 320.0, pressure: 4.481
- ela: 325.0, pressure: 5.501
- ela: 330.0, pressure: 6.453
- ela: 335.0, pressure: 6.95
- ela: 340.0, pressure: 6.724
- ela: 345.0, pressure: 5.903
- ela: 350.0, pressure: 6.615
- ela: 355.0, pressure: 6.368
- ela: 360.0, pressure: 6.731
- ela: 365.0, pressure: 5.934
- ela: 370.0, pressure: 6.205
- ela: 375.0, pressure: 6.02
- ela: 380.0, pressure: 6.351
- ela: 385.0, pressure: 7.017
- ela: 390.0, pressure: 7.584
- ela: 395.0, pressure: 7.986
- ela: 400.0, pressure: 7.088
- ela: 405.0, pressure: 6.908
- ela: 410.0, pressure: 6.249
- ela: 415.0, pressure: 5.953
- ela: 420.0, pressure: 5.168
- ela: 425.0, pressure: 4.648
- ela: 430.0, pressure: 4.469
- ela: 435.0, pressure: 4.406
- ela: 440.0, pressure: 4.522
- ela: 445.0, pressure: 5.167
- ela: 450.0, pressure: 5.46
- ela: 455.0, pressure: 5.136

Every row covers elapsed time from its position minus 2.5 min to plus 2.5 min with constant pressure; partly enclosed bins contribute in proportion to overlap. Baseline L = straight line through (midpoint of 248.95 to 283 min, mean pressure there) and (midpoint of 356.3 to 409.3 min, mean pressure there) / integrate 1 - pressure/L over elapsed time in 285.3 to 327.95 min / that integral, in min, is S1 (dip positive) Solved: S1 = 6.9 min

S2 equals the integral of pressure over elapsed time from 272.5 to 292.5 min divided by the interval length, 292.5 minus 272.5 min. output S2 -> 6.24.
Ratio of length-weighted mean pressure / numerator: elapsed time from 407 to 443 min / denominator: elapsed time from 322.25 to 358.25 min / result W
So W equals 0.8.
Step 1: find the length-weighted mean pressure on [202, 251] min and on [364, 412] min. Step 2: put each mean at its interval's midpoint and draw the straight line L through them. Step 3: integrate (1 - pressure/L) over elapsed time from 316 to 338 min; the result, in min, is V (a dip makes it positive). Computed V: 2.4 min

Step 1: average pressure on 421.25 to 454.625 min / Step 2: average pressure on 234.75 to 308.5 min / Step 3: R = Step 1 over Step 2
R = 0.8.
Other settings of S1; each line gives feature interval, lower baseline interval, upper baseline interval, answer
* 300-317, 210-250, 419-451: 2.3 min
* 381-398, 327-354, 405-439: -4.9 min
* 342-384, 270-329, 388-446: -4.3 min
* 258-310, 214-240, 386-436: -2.4 min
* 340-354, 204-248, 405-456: -2.4 min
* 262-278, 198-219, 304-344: -2.2 min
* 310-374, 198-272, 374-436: 2.2 min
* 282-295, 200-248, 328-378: -0.7 min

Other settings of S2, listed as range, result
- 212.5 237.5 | 5.41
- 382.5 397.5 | 7.53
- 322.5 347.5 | 6.31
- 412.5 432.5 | 5.06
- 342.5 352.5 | 6.26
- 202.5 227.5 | 5.34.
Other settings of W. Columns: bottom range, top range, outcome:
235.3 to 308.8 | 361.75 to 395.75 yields 1.09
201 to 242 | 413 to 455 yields 0.88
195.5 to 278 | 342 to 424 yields 1.09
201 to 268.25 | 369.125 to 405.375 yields 1.18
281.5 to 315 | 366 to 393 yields 1.18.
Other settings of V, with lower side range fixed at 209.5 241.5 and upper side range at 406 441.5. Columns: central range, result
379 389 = -3.16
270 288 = -2.65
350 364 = -3.26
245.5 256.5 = -1.48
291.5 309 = -1.25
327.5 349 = -4.92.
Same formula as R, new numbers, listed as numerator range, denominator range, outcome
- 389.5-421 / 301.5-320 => 1.51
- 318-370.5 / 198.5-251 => 1.06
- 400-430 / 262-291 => 0.93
